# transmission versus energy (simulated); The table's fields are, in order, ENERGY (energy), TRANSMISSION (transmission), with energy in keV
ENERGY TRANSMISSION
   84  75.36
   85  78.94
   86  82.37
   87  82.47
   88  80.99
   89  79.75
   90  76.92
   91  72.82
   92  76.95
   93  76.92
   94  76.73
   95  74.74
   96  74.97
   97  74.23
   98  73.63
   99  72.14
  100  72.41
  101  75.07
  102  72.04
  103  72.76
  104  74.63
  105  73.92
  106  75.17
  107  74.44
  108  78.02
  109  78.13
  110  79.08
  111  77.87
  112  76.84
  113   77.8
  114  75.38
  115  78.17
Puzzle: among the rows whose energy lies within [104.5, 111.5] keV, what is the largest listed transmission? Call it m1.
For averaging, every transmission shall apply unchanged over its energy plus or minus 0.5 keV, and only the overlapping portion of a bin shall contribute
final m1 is 79.08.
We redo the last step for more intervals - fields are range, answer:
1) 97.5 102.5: 75.07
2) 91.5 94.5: 76.95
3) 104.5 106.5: 75.17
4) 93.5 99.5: 76.73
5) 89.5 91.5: 76.92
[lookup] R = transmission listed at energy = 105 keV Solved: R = 73.92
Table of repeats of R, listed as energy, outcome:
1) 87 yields 82.47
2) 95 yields 74.74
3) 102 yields 72.04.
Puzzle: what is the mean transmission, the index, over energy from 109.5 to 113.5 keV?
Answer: 77.9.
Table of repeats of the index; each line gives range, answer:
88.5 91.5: 76.5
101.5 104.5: 73.1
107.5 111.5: 78.3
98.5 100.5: 72.3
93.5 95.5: 75.7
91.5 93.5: 76.9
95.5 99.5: 73.7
